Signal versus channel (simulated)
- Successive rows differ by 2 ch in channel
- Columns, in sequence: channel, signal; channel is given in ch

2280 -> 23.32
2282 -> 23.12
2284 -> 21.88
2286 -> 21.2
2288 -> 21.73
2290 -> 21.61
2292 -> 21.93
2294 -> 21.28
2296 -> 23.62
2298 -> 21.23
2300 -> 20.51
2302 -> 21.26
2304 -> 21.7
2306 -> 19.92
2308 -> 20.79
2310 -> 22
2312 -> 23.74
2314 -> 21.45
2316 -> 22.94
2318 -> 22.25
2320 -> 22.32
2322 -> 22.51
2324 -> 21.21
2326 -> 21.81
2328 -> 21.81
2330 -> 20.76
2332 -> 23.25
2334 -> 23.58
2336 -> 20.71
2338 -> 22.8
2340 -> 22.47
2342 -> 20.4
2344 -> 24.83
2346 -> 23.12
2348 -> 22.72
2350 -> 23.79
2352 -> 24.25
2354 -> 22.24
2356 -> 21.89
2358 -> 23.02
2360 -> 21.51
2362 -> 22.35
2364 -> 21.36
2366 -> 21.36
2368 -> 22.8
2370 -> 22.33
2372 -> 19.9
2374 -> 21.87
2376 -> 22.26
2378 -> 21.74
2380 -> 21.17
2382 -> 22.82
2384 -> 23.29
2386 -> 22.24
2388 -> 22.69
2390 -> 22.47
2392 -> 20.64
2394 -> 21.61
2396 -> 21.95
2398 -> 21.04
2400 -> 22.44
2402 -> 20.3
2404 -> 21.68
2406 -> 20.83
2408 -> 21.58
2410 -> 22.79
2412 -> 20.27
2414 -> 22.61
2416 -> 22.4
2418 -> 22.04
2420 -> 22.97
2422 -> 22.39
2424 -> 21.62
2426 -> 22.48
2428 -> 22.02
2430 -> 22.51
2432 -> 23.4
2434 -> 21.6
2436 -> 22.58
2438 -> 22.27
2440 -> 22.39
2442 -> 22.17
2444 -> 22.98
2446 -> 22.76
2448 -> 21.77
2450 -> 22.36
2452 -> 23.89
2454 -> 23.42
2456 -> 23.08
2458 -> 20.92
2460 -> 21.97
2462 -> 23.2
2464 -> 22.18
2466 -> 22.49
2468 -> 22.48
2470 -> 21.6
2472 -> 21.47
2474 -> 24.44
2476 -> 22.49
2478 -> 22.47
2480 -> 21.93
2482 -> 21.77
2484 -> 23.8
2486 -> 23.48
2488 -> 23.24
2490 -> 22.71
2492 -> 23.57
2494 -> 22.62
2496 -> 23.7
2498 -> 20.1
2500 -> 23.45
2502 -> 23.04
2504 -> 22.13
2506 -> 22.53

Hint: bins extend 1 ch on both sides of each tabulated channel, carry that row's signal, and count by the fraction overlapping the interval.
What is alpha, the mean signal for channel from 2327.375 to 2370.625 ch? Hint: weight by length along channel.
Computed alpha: 22.4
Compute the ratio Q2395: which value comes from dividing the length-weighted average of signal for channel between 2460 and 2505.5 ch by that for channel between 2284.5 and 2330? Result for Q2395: 1.0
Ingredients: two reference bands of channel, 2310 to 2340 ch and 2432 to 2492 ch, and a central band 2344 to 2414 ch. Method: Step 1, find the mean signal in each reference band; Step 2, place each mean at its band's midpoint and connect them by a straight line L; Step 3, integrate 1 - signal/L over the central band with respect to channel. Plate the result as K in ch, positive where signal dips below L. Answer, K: 0.96 ch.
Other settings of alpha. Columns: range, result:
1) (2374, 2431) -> 22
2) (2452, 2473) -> 22.4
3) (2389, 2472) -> 22.1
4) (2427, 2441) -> 22.4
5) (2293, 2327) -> 21.8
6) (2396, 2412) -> 21.5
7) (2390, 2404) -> 21.4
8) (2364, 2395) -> 21.9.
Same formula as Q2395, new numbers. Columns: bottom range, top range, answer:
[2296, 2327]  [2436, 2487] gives 1.04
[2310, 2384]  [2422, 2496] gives 1.01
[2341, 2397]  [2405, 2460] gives 1.00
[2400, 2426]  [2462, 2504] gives 1.04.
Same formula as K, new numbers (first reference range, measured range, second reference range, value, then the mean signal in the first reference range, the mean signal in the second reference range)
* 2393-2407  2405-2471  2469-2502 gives -0.99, 21.4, 22.7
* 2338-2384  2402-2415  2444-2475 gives 0.52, 22.3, 22.5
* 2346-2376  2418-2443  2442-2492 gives 0.17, 22.3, 22.6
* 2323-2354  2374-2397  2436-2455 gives 0.51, 22.5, 22.7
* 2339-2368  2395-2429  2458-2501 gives 1.07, 22.5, 22.6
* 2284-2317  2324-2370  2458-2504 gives -0.95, 21.7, 22.6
